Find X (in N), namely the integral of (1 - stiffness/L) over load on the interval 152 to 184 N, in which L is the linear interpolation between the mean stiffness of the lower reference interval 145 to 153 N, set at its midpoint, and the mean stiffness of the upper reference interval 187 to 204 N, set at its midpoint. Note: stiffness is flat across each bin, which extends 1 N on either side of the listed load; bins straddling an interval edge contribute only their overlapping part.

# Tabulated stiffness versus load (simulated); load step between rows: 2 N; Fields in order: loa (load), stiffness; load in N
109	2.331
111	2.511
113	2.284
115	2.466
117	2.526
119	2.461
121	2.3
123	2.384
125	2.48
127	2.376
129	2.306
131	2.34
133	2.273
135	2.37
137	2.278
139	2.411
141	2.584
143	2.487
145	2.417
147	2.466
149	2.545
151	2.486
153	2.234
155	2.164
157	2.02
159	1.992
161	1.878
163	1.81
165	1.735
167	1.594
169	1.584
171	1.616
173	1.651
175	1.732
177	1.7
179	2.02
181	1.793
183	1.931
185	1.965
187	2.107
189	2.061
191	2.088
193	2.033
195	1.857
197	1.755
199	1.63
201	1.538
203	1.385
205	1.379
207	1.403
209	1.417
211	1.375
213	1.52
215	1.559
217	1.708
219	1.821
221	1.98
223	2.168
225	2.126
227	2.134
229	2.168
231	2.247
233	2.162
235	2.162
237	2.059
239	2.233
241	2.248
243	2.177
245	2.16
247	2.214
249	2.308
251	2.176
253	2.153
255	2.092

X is 5.1 N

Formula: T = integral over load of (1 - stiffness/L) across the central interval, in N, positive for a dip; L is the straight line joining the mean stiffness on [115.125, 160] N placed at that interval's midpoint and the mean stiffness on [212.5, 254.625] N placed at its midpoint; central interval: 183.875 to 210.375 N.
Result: 5.5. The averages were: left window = 2.36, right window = 2.08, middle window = 1.74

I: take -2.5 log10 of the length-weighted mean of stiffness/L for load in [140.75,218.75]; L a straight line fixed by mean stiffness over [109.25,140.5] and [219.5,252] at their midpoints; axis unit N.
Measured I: 0.22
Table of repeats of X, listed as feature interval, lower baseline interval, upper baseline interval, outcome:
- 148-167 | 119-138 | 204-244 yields 1.3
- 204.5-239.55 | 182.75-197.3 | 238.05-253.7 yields 4.1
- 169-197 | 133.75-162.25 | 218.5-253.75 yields 4.6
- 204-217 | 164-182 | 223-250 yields 3.5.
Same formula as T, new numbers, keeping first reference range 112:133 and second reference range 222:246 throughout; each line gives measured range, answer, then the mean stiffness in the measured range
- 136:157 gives -0.43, 2.39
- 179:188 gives 1.24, 1.96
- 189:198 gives 1.21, 1.95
